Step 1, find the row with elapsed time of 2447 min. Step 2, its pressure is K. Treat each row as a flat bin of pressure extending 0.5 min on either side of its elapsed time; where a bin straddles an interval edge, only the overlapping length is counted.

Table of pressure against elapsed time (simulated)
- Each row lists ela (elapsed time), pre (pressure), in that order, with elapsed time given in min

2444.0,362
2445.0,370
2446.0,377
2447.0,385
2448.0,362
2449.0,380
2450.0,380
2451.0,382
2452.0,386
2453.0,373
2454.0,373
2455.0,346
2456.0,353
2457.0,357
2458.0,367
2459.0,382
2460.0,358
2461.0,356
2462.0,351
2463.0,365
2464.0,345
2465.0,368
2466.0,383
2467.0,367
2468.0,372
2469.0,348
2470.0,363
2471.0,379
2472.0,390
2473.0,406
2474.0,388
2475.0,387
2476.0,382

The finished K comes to 385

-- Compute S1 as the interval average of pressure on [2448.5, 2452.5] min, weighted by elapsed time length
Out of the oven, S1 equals 382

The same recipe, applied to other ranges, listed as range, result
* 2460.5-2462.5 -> 354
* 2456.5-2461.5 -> 364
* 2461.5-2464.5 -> 354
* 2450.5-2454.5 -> 378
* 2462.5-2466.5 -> 365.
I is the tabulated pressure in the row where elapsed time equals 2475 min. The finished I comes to 387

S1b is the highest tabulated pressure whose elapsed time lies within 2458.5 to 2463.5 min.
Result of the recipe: 382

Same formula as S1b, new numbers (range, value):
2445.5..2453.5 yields 386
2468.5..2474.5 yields 406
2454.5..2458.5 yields 367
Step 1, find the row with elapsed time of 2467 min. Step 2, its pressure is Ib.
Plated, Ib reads 367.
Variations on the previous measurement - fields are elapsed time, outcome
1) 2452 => 386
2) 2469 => 348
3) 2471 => 379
